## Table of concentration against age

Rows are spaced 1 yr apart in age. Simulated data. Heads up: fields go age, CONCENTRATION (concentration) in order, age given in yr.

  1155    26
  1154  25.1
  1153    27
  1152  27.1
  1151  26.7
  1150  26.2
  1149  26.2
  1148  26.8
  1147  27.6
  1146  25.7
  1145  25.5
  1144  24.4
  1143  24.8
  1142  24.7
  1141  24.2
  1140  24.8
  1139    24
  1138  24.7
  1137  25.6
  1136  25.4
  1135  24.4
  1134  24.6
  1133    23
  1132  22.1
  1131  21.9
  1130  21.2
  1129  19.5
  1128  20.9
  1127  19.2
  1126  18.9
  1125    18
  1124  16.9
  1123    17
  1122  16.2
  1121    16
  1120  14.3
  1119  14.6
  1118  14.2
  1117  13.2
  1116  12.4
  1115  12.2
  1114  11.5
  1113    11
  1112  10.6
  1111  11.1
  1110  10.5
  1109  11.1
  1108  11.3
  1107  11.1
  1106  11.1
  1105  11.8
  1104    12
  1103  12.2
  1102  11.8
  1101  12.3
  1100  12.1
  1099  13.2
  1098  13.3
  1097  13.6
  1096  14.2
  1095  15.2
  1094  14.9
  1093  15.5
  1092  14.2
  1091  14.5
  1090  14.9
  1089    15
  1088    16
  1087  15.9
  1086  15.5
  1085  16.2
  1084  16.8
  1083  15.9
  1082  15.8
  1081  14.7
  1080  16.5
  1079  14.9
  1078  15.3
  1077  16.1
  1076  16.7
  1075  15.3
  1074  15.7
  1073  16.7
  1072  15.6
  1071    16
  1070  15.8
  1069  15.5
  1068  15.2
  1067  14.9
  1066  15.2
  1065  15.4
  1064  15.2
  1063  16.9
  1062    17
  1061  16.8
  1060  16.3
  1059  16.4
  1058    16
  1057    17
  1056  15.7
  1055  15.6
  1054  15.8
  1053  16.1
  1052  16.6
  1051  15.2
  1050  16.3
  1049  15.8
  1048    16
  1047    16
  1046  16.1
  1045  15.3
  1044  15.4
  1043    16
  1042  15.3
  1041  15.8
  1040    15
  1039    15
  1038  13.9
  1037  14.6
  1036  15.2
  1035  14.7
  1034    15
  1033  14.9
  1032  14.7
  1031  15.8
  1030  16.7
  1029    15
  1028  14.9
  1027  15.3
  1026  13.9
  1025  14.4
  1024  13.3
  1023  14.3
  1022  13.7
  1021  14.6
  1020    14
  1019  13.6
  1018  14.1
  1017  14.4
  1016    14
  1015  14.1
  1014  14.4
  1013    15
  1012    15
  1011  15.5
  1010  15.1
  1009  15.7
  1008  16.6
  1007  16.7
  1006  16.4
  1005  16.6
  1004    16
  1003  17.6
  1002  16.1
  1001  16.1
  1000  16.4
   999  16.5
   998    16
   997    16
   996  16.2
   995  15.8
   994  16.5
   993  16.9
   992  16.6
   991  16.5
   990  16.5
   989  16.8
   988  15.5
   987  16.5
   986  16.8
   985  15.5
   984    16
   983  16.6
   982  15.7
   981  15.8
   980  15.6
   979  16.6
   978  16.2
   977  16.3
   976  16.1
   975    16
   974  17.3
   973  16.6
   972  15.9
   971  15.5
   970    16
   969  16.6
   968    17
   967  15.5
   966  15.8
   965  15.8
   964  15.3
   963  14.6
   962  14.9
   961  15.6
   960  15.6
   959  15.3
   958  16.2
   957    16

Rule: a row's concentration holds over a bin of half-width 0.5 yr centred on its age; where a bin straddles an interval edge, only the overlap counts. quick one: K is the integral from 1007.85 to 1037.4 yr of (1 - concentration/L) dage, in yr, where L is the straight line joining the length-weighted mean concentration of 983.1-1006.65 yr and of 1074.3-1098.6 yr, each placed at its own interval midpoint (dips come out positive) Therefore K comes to 2.4 yr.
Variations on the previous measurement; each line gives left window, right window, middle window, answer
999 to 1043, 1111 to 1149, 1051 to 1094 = 4.0 yr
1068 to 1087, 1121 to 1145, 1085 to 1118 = 9.5 yr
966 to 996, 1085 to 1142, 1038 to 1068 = 0.8 yr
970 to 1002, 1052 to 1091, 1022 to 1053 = 1.5 yr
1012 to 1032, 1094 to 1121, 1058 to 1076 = -3.3 yr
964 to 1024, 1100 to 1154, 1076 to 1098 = 3.3 yr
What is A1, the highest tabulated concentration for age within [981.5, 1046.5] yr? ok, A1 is 17.6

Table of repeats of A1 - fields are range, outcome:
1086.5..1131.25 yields 21.9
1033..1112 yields 17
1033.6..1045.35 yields 16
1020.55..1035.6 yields 16.7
